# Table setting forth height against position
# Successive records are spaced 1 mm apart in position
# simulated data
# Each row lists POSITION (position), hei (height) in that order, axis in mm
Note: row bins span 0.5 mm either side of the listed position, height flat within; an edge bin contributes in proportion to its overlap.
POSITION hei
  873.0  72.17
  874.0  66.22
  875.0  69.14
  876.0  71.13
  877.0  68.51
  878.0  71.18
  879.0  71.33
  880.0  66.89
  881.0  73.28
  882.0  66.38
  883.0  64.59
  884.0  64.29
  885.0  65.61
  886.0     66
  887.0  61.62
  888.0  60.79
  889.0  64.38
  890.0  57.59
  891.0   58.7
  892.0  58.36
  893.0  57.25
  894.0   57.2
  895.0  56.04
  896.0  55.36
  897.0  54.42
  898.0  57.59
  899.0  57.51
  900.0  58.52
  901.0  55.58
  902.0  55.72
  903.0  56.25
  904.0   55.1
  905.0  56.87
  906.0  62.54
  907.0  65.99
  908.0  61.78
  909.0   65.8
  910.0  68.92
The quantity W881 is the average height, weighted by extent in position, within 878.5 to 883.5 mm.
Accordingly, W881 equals 68.5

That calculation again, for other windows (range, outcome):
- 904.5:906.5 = 59.7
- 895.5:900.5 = 56.7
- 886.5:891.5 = 60.6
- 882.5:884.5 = 64.4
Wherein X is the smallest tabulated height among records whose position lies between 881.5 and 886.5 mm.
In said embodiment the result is 64.29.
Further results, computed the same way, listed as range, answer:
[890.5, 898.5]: 54.42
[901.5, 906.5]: 55.1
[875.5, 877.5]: 68.51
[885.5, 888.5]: 60.79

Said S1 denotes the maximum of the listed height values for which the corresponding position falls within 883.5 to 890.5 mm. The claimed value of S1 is 66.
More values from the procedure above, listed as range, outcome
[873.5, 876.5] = 71.13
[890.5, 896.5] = 58.7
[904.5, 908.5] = 65.99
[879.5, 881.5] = 73.28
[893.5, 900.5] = 58.52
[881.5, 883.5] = 66.38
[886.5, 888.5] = 61.62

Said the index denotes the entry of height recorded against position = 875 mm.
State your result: 69.14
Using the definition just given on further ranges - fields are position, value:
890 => 57.59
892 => 58.36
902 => 55.72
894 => 57.2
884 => 64.29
